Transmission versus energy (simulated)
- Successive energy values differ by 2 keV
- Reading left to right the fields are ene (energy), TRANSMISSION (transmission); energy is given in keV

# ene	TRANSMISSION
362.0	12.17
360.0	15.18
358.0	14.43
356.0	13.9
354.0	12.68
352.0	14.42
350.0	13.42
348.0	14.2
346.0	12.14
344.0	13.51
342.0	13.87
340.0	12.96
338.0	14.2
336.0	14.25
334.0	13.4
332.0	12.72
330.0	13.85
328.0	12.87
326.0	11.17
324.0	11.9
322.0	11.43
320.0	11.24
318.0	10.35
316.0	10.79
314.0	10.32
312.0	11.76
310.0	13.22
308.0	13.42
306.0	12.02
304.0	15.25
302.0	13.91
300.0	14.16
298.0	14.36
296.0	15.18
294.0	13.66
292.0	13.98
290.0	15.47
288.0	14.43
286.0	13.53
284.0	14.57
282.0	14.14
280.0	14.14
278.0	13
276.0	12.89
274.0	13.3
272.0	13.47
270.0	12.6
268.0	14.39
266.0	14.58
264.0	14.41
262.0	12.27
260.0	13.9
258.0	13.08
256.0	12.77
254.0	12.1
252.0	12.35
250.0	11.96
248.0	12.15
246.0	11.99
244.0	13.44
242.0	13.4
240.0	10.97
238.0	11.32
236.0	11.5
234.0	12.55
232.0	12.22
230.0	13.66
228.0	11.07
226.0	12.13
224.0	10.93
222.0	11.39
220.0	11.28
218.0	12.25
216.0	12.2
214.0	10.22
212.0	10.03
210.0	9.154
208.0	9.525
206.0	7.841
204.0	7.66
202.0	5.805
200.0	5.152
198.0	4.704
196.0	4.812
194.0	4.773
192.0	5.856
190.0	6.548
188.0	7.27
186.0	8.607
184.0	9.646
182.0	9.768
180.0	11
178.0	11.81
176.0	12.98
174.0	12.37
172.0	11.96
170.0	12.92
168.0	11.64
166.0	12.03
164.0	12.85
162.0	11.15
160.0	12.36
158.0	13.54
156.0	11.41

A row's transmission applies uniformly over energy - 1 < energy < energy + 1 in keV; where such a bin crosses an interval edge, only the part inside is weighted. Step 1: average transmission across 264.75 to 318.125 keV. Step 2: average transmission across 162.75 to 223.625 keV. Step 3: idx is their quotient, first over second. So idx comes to 1.4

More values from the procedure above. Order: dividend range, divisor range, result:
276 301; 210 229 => 1.27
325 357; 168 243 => 1.34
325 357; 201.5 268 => 1.14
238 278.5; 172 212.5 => 1.55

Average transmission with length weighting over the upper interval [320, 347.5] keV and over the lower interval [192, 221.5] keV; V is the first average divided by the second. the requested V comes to 1.6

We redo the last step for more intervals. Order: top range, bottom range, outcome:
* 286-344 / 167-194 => 1.31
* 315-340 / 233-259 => 1.01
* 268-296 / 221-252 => 1.15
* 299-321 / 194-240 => 1.27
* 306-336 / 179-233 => 1.33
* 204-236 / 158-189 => 0.97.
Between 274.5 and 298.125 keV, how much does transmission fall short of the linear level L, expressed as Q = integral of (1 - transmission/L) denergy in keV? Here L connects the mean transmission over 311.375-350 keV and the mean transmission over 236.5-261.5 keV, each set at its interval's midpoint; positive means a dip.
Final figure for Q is -3.1 keV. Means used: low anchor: 12.4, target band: 14.1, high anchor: 12.5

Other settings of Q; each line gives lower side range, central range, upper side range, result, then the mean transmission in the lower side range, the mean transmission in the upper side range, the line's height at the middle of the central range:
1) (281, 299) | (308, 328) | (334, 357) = 3.50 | 14.4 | 13.6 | 14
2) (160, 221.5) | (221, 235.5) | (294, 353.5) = -2.03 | 9.52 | 13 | 10.5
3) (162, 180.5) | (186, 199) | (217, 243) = 6.65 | 12.1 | 11.9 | 12.1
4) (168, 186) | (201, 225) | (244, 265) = 4.35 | 11.4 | 12.7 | 12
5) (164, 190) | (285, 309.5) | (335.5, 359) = -2.39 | 10.9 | 13.7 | 12.8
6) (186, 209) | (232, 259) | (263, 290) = -3.34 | 6.46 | 13.9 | 11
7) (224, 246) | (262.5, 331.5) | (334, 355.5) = -1.52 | 12.2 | 13.6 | 13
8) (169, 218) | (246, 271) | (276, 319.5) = -2.77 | 8.93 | 13.4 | 11.7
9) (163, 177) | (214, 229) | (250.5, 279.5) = 1.55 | 12.4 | 13.2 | 12.8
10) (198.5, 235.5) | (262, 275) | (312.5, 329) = -3.55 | 10.2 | 11.3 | 10.7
